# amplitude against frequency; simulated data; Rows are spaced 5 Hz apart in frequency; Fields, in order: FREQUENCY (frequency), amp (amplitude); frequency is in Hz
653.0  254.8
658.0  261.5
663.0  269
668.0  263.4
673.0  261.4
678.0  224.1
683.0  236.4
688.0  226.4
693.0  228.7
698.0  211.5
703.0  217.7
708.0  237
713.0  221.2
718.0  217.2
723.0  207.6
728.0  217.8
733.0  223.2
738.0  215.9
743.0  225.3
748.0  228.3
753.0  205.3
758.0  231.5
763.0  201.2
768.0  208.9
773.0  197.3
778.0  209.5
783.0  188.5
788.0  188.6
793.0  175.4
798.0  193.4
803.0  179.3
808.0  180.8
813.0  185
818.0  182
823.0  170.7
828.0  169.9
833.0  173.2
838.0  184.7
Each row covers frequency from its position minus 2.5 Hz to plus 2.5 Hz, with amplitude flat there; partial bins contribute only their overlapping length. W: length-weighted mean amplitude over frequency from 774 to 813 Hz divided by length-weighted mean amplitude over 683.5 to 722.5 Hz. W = 0.84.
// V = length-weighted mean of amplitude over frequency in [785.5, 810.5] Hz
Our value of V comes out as 184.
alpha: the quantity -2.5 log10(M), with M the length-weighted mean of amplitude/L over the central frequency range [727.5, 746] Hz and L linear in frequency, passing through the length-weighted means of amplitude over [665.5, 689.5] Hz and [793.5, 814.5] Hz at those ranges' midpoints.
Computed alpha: -0.03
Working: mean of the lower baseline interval 243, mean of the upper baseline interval 184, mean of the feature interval 221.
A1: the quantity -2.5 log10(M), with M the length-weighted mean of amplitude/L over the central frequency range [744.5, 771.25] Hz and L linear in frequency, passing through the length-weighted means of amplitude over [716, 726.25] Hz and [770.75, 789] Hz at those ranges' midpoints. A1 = -0.064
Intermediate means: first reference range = 213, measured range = 215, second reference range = 197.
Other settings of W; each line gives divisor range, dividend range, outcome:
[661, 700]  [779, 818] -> 0.77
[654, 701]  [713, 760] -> 0.90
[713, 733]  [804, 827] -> 0.83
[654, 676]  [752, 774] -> 0.80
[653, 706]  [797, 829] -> 0.75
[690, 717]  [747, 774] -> 0.95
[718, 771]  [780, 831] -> 0.84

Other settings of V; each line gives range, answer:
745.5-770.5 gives 215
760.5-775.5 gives 202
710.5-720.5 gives 219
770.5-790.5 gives 196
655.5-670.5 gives 265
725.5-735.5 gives 220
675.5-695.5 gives 229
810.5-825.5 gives 179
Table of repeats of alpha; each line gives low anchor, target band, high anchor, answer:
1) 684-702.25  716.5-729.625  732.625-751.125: 0.045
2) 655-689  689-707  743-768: 0.086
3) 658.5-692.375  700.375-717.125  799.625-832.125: 0.028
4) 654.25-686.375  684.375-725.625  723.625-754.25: 0.067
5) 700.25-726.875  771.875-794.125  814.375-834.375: -0.005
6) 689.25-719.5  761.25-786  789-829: -0.034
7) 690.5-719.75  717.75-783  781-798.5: -0.057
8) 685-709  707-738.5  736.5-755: 0.009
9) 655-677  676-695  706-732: 0.077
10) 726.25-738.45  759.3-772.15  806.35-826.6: -0.016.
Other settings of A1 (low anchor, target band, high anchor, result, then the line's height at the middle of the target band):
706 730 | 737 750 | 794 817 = -0.07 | 209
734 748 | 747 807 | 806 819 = 0.02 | 202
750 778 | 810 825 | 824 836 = 0.00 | 179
